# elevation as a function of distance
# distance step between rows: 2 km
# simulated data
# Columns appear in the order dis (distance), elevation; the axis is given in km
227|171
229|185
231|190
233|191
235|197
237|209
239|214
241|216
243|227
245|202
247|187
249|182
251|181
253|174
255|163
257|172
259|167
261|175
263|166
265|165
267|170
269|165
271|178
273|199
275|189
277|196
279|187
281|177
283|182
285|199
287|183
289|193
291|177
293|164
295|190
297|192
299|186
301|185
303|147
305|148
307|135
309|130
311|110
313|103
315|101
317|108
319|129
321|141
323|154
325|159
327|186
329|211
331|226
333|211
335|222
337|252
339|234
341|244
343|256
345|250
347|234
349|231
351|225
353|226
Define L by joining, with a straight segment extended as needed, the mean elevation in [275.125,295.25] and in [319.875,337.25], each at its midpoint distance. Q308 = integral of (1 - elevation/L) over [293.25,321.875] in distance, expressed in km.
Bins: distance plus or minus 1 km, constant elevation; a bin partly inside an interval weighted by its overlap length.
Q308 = 6.81 km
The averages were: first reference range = 185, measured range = 144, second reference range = 193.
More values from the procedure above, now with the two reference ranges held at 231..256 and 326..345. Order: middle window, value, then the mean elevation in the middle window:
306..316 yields 4.7 km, 116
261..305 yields 6.2 km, 180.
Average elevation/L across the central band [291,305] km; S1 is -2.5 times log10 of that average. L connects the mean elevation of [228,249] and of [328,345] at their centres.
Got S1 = 0.25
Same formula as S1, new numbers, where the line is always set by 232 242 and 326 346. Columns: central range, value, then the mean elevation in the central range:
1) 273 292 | 0.15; 188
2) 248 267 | 0.22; 172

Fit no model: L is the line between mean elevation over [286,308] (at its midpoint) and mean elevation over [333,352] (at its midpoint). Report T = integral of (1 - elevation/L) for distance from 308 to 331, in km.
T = 7.1 km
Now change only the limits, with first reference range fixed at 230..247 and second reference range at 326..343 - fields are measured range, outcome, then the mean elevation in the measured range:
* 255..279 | 3.9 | 176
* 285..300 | 2.2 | 185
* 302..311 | 3.4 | 137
